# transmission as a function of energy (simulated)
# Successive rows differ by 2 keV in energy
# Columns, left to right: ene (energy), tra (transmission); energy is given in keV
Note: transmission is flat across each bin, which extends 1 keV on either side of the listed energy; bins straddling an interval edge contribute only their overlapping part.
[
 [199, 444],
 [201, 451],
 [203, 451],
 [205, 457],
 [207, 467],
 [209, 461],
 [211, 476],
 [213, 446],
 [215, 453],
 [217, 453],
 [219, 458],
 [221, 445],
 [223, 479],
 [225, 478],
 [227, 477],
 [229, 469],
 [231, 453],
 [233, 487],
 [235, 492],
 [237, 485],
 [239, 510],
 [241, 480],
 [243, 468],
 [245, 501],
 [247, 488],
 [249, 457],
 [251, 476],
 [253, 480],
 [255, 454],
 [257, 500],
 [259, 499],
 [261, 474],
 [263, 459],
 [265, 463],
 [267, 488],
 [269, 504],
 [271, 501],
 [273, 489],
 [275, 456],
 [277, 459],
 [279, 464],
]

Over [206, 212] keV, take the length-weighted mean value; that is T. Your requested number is 468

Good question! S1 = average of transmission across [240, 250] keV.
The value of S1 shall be 479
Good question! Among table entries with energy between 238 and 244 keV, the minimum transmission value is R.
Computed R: 468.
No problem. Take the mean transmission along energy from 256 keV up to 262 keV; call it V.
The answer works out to 491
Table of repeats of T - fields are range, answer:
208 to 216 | 459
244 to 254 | 480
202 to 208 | 458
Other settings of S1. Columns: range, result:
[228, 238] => 477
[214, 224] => 458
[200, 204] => 451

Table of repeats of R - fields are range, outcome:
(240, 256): 454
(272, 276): 456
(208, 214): 446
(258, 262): 474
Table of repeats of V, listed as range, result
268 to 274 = 498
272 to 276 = 472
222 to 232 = 471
